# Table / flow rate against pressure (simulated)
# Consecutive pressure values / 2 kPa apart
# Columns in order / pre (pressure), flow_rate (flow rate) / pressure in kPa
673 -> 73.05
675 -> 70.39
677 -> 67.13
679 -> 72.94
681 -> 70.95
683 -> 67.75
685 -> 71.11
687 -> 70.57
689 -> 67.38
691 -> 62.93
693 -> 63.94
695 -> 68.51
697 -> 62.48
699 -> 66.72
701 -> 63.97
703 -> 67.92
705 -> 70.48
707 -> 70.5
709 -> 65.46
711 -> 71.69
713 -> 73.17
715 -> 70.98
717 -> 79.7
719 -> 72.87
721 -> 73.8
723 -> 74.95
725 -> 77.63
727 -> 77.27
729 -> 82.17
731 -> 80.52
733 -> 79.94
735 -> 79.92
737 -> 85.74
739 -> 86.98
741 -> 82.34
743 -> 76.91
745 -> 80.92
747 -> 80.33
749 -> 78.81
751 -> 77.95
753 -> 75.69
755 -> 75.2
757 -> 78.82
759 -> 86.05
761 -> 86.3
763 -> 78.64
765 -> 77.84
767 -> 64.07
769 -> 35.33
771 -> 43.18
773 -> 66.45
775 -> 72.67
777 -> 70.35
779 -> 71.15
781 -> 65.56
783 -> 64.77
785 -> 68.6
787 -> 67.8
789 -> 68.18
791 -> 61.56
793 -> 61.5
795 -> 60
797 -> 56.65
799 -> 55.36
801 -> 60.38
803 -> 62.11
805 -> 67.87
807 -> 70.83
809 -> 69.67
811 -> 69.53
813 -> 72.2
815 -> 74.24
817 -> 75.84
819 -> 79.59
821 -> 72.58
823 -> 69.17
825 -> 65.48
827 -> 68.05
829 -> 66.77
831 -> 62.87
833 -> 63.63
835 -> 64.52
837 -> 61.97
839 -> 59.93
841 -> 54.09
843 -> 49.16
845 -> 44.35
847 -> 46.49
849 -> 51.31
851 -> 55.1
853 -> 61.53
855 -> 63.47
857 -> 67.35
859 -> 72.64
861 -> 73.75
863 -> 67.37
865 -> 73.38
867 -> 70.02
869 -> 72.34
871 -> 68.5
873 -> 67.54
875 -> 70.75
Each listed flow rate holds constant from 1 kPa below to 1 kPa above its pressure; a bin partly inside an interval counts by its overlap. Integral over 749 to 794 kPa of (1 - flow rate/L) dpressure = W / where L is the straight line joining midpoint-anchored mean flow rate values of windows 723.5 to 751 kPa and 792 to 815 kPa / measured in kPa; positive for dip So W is 2.0 kPa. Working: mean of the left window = 80.5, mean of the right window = 64.6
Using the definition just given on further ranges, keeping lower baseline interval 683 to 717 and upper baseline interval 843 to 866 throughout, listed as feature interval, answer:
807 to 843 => -2.8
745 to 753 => -1.6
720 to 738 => -3.3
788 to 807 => 0.5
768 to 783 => 0.9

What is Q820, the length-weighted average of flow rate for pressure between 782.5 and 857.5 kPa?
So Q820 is 63.5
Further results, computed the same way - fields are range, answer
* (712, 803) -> 72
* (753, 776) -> 69.8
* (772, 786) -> 68.5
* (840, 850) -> 49.1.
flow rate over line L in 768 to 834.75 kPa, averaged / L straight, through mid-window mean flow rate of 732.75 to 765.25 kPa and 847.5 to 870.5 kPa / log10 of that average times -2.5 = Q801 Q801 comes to 0.12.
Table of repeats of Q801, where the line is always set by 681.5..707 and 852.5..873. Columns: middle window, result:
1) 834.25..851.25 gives 0.27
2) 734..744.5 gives -0.21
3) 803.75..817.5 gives -0.04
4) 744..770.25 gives -0.10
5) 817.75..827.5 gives -0.04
